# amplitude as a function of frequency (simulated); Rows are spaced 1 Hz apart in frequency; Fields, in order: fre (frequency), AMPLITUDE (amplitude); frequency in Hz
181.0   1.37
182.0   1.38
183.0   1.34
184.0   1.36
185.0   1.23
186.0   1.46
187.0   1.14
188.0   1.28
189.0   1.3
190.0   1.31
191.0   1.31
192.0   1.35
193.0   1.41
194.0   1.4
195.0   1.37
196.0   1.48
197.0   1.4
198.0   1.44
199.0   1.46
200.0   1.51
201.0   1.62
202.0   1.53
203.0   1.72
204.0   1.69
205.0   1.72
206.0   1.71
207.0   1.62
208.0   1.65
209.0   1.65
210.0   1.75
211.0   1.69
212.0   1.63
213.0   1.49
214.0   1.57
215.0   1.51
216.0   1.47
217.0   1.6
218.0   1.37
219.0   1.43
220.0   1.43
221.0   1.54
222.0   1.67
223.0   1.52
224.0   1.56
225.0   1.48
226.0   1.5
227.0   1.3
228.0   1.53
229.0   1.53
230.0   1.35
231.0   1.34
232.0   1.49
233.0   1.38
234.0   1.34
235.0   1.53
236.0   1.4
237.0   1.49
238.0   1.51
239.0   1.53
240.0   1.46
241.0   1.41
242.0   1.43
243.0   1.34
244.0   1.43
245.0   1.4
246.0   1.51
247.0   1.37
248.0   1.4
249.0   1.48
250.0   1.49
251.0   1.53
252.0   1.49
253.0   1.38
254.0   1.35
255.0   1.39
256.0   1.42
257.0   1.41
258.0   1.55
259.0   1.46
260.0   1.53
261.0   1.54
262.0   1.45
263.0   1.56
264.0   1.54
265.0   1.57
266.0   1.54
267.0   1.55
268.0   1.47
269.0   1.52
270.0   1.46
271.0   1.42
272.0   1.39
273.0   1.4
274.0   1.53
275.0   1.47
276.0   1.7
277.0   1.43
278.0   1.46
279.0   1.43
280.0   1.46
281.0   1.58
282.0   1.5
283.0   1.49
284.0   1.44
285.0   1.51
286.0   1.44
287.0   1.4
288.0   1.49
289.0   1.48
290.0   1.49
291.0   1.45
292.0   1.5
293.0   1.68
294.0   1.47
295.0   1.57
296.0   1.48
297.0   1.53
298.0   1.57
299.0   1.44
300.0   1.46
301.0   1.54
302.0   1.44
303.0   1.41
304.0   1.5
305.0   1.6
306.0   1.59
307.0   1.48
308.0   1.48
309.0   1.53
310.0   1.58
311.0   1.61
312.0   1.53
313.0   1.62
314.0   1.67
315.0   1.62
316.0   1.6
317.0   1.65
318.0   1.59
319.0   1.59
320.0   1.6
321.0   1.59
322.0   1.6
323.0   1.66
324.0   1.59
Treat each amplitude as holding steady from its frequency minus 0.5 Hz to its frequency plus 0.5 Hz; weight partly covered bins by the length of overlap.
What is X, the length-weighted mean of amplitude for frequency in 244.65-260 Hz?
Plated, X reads 1.45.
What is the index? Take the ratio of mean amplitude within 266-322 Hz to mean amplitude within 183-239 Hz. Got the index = 1.0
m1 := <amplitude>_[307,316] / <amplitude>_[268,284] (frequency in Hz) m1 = 1.06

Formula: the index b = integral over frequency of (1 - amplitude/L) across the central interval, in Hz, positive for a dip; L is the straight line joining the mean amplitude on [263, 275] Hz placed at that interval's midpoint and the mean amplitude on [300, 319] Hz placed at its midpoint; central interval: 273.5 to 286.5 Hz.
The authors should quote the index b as 0.1 Hz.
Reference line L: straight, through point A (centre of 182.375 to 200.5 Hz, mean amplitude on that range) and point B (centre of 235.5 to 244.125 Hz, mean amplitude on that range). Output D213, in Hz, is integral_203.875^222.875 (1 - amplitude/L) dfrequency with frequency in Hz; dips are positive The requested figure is -2.5 Hz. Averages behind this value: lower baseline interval 1.36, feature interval 1.59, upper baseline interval 1.45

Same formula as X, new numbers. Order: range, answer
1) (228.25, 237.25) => 1.43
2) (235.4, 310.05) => 1.48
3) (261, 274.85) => 1.49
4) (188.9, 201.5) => 1.42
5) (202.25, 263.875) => 1.5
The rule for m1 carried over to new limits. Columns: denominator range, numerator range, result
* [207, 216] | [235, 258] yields 0.90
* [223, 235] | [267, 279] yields 1.02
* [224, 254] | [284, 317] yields 1.06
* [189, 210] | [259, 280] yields 0.99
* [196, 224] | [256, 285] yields 0.95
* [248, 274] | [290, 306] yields 1.02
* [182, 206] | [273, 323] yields 1.07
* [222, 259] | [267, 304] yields 1.03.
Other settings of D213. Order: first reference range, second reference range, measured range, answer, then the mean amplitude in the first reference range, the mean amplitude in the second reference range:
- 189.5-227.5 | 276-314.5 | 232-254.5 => 1.16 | 1.52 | 1.51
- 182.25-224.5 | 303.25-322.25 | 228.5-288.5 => 2.78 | 1.49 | 1.58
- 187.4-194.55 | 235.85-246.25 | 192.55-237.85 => -4.23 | 1.33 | 1.45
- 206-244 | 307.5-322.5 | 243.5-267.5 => 0.93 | 1.5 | 1.59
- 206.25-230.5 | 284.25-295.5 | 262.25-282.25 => 0.11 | 1.54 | 1.5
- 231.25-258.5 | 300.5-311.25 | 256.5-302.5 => -0.29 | 1.44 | 1.52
